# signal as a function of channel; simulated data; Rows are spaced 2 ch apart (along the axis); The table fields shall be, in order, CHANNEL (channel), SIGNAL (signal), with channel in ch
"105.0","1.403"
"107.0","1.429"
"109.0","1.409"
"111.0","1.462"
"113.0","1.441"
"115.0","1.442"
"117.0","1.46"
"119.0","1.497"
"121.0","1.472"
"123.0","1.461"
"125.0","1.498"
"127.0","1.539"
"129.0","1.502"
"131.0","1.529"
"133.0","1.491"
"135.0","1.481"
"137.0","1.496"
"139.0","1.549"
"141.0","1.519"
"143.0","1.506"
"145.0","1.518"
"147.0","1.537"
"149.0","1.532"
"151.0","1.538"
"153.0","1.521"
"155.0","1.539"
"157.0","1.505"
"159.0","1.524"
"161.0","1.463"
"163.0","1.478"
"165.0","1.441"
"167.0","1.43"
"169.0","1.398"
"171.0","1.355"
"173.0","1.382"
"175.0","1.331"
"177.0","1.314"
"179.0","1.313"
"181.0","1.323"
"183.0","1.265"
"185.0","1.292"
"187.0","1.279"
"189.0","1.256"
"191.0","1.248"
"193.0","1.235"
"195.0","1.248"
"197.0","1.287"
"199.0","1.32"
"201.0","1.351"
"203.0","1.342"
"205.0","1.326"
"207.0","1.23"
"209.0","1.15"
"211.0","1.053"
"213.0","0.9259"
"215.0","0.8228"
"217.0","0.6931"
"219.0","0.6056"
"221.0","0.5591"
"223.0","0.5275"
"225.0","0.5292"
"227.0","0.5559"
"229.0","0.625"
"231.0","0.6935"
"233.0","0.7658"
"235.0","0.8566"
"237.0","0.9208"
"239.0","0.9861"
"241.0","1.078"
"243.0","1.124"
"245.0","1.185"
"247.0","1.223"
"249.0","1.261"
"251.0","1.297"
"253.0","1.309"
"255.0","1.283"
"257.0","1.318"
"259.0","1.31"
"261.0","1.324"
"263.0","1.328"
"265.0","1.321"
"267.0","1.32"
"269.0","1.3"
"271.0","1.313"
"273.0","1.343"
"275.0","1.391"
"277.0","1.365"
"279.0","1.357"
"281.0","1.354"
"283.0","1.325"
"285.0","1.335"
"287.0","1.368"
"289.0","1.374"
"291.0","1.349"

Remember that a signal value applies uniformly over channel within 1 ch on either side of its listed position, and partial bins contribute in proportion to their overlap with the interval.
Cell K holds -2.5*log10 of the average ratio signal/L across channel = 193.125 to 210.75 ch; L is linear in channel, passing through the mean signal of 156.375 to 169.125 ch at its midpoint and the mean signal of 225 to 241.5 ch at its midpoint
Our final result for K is -0.17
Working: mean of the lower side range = 1.47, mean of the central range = 1.27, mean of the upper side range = 0.785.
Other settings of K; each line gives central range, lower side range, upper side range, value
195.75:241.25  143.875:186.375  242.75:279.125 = 0.42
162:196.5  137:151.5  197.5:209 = 0.05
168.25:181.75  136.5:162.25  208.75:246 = -0.05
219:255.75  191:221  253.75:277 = 0.31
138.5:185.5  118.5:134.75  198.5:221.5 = -0.11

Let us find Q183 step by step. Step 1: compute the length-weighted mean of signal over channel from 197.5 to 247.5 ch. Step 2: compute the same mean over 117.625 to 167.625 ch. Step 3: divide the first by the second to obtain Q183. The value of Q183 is 0.62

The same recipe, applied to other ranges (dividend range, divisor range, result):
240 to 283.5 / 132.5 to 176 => 0.87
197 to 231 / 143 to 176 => 0.62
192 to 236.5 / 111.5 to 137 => 0.63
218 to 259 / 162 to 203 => 0.71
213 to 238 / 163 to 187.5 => 0.51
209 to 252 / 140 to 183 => 0.61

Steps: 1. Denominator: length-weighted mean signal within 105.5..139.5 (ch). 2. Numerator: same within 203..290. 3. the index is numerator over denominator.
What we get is 0.7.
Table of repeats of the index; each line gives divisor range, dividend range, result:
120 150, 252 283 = 0.88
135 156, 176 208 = 0.85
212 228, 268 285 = 2.06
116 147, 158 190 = 0.91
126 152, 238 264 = 0.81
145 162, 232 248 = 0.67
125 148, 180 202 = 0.85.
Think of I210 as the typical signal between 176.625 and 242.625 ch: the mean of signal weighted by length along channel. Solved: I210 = 1.03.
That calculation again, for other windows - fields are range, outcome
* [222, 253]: 0.921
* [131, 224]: 1.3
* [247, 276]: 1.31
